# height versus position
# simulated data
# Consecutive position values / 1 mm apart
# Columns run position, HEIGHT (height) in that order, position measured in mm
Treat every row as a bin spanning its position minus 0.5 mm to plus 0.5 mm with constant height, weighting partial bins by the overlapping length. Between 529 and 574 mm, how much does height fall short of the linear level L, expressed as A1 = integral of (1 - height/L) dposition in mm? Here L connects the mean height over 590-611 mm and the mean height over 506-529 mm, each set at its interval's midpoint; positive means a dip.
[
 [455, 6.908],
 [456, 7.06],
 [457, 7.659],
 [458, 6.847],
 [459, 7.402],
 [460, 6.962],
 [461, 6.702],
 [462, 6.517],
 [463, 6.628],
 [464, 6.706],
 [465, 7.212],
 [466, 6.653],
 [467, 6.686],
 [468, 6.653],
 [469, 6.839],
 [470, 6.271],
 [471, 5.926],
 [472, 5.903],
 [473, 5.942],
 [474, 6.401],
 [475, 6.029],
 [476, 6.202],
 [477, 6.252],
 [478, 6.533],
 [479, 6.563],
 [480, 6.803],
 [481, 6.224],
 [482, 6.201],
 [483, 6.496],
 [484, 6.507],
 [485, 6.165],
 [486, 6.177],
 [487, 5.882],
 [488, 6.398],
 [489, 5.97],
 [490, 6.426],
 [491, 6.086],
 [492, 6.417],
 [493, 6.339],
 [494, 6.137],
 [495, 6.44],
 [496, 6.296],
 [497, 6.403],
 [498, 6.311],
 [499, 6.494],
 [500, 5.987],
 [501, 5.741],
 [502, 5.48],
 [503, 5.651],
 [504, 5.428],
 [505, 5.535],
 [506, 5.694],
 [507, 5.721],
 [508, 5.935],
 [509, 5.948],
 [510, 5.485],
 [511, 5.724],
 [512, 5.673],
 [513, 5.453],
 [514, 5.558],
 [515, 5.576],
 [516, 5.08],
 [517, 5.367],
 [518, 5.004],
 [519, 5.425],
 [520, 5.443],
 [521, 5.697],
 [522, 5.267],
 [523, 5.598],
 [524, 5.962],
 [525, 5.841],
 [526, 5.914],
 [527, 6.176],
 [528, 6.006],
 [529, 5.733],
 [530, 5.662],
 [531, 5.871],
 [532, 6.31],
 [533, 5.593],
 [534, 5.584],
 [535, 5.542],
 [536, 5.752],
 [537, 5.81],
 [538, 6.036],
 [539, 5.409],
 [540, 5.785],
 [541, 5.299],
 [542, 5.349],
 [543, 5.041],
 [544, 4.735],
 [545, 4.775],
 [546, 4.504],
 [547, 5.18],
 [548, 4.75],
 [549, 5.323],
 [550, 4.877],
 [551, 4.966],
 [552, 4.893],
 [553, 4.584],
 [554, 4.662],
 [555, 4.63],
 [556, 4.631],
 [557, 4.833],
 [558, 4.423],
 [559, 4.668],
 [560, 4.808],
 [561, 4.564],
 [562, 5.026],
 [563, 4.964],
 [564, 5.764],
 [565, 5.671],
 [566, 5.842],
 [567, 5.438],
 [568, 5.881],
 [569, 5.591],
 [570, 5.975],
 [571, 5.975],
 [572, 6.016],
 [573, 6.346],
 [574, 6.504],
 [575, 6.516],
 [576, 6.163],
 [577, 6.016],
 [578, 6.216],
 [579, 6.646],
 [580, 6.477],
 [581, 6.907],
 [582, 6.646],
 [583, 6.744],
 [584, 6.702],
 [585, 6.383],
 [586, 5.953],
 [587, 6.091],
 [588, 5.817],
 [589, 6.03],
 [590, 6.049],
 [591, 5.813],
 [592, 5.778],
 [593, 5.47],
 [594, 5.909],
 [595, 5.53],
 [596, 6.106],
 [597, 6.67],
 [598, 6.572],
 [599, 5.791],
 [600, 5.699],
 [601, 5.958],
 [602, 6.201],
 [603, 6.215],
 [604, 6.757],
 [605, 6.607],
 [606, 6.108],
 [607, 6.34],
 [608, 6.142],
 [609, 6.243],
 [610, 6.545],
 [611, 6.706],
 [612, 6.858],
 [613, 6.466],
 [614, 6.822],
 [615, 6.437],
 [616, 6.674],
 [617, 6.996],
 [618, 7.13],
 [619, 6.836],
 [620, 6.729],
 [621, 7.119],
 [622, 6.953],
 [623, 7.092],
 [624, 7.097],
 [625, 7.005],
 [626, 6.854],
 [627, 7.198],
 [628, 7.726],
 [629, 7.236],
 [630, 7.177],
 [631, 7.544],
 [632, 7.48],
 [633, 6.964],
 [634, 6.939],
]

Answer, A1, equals 3.98 mm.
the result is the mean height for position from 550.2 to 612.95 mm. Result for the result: 5.87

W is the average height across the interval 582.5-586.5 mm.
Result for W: 6.45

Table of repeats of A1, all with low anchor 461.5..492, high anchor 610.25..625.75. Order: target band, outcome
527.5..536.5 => 1.07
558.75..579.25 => 2.90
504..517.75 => 1.93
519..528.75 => 1.17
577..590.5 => 0.79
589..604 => 1.71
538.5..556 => 4.34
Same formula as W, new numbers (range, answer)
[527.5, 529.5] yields 5.87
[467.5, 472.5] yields 6.32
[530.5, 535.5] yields 5.78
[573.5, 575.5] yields 6.51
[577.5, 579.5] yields 6.43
